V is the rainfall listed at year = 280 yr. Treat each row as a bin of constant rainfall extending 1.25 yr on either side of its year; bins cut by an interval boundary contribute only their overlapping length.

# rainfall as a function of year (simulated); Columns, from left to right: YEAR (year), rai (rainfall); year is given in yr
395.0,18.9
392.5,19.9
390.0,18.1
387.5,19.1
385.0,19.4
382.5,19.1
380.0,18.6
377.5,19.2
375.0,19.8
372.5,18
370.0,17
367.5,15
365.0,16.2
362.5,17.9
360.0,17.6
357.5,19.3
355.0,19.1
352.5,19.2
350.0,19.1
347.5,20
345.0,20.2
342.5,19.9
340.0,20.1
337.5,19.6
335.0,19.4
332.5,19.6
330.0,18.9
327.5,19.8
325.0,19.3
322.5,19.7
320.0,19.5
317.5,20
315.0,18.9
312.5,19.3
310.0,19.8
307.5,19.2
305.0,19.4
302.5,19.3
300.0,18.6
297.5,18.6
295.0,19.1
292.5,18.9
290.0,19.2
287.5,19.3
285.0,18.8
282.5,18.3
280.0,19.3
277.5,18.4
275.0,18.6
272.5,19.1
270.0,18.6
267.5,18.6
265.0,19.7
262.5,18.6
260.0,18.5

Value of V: 19.3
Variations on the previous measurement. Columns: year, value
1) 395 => 18.9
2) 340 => 20.1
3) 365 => 16.2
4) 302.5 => 19.3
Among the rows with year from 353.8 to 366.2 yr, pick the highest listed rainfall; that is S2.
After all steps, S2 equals 19.3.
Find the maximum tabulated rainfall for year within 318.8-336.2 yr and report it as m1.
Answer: 19.8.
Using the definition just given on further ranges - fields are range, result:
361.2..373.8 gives 18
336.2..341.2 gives 20.1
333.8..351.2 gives 20.2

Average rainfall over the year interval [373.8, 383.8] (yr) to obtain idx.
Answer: 19.2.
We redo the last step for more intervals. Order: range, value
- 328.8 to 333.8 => 19.3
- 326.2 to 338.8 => 19.5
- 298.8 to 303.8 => 19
